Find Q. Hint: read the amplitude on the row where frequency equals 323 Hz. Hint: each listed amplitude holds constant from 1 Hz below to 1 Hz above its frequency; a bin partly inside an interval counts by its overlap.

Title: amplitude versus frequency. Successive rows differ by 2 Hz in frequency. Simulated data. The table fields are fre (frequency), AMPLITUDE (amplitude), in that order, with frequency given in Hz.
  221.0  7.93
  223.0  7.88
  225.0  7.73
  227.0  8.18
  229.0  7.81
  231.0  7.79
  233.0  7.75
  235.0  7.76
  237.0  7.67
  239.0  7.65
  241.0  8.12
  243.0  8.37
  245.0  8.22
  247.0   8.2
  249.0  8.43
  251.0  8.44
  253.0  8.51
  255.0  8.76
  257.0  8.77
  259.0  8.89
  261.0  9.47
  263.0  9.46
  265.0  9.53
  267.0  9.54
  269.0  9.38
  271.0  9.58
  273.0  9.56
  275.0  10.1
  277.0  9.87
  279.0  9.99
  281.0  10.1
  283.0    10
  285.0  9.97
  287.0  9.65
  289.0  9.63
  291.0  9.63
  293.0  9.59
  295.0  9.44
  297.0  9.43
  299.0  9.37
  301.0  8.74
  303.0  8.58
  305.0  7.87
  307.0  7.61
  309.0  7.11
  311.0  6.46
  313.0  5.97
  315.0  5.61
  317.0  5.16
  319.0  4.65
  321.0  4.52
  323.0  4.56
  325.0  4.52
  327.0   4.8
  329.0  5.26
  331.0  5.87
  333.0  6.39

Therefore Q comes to 4.56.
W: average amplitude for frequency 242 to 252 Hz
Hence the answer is 8.33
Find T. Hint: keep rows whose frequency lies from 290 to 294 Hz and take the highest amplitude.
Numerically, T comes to 9.63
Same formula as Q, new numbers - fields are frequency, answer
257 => 8.77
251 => 8.44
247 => 8.2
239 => 7.65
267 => 9.54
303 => 8.58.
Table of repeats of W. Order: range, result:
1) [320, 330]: 4.73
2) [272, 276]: 9.83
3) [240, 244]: 8.24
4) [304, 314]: 7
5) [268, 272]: 9.48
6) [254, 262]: 8.97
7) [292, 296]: 9.52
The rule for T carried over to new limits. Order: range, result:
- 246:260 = 8.89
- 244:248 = 8.22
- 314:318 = 5.61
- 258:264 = 9.47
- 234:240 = 7.76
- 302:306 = 8.58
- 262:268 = 9.54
